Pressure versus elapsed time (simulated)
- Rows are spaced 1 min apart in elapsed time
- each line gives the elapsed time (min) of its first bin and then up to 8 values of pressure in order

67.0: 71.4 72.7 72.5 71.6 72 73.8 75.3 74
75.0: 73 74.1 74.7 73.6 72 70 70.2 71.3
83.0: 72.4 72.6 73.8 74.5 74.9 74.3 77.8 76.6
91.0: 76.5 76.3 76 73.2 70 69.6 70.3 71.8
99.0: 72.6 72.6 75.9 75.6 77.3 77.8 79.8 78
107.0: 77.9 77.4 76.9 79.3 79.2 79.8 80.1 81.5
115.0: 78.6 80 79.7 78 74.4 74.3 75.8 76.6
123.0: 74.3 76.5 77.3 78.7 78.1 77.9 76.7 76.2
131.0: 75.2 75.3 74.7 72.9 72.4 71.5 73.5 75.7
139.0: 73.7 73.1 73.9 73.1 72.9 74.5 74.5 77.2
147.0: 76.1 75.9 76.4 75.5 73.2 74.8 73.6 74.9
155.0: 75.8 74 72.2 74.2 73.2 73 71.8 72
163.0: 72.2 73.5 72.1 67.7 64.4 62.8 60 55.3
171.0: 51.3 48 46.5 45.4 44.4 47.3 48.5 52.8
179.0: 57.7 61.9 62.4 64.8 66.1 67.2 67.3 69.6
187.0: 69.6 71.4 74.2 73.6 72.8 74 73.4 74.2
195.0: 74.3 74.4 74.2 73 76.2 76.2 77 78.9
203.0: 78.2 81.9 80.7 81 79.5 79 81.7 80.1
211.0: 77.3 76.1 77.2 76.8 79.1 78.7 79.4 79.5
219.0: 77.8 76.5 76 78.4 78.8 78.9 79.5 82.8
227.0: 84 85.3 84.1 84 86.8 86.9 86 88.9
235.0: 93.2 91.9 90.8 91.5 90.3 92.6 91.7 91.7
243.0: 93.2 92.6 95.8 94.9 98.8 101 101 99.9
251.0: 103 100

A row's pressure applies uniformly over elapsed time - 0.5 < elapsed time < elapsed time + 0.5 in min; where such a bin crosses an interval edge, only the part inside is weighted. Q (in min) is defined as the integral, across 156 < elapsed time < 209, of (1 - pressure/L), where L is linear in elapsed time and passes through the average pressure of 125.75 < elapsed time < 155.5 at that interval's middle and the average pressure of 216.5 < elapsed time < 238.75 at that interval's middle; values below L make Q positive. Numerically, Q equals 7.4 min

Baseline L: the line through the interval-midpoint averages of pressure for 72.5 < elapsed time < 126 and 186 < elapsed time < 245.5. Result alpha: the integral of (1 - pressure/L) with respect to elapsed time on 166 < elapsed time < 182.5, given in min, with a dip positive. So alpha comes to 5.0 min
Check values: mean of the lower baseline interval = 75.4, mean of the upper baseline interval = 81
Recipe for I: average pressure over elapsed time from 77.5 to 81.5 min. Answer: 71.4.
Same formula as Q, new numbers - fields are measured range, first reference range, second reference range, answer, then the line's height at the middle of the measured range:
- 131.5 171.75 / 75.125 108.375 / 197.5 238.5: 3.01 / 77.6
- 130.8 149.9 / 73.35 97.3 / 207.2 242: 0.72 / 77.3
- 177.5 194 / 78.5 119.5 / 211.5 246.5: 2.86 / 81.8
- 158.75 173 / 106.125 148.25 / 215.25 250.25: 2.76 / 80.3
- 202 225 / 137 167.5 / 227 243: 1.67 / 85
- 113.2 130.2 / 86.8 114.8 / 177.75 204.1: -0.57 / 74.9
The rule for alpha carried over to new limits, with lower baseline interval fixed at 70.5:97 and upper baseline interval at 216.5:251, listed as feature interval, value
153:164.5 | 1.05 min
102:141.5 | 0.24 min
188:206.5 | 1.88 min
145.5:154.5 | 0.52 min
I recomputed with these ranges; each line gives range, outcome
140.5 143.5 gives 73.3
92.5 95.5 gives 73.1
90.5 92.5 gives 76.4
